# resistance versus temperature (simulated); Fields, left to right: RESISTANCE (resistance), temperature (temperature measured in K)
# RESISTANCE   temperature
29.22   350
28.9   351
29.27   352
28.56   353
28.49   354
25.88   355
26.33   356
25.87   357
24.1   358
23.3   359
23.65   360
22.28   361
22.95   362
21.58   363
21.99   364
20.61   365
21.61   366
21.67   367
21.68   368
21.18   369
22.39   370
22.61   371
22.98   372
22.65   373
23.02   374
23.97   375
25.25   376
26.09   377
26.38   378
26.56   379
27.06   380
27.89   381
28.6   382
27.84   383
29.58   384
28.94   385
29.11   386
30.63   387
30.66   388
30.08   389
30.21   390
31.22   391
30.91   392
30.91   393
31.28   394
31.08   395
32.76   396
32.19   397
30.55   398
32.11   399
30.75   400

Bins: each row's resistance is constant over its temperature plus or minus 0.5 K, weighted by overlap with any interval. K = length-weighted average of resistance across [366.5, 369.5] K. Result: 21.5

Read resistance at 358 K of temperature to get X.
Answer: 24.1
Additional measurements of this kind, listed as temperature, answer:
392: 30.91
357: 25.87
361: 22.28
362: 22.95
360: 23.65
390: 30.21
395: 31.08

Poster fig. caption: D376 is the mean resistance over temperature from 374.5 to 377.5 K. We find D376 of 25.1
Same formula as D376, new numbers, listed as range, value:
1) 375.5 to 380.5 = 26.3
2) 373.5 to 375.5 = 23.5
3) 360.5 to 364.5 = 22.2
